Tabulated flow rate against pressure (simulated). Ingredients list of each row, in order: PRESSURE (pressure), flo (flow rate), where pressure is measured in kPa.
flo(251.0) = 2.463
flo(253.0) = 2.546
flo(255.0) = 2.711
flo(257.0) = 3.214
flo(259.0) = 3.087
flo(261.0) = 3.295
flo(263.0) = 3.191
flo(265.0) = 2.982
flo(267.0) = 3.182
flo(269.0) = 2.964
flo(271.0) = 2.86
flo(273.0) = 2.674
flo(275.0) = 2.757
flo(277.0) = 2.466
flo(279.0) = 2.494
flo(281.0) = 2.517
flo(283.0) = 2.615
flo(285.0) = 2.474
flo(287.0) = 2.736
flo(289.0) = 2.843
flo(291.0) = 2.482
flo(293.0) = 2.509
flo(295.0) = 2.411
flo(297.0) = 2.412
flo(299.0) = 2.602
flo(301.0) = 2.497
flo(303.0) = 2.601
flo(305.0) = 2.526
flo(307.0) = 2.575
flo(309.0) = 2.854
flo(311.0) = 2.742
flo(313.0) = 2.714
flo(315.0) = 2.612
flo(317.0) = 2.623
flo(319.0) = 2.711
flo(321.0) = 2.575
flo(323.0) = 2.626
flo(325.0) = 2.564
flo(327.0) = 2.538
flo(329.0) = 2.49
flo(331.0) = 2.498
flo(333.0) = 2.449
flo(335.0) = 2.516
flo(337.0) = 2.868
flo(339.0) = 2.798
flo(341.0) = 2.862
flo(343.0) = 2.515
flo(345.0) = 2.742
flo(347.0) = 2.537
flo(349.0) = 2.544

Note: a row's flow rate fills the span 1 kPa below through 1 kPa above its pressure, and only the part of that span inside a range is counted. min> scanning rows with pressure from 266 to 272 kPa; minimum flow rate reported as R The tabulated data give 2.86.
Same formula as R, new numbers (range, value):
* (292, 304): 2.411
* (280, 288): 2.474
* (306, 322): 2.575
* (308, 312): 2.742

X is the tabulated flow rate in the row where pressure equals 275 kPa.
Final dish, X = 2.757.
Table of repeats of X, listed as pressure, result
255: 2.711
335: 2.516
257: 3.214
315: 2.612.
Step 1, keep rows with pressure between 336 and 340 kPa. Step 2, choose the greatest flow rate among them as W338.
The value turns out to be 2.868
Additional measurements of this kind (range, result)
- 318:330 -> 2.711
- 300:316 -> 2.854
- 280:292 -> 2.843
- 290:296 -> 2.509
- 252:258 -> 3.214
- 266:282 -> 3.182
